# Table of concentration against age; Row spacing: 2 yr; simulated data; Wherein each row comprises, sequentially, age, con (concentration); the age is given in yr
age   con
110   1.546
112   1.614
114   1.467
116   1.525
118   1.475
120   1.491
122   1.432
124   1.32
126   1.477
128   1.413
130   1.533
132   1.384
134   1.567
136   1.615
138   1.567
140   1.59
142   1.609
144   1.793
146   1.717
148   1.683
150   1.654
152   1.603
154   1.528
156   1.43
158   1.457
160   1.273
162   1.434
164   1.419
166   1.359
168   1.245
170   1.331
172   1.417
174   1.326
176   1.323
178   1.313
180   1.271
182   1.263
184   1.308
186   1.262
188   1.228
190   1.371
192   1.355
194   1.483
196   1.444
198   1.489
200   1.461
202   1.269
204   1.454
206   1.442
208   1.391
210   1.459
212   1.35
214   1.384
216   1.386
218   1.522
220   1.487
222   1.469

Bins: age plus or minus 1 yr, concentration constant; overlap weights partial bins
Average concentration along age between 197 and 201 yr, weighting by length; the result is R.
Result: 1.48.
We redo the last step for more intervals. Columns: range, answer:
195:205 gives 1.42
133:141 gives 1.58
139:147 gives 1.68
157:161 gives 1.36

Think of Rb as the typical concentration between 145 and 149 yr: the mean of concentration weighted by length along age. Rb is 1.7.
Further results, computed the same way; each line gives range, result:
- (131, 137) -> 1.52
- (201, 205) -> 1.36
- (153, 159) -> 1.47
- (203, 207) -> 1.45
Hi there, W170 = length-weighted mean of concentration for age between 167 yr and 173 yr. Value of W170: 1.33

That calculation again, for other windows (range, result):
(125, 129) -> 1.45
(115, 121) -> 1.5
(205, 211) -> 1.43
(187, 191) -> 1.3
